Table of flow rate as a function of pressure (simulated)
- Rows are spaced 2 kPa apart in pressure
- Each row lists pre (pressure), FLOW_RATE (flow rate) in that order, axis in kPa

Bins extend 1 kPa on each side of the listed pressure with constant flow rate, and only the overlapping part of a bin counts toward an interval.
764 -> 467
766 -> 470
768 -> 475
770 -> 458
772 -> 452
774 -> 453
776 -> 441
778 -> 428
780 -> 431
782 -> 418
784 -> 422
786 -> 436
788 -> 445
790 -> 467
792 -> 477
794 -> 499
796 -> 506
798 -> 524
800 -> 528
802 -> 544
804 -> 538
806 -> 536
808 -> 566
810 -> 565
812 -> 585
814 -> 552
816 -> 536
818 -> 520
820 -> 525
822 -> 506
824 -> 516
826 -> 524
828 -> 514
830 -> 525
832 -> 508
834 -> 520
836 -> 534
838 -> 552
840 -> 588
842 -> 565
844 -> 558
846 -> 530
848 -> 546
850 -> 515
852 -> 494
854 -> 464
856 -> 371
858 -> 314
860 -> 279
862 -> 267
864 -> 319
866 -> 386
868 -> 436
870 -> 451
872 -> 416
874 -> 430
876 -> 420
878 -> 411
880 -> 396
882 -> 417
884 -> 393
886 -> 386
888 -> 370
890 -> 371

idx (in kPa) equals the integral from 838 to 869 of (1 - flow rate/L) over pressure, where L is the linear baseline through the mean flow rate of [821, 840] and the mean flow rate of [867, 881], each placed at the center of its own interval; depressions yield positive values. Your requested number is 1.9 kPa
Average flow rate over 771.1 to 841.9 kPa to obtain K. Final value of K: 506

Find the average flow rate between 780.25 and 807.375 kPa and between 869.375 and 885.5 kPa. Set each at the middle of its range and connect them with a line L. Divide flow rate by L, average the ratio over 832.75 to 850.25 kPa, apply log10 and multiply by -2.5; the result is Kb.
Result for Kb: -0.22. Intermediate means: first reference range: 487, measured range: 546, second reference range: 415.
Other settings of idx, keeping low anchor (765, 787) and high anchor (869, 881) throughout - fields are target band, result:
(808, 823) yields -3.7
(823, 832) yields -1.8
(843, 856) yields -2.4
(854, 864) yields 2.4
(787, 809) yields -3.7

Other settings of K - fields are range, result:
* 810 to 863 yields 498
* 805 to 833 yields 534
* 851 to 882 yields 391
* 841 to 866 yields 433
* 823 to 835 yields 518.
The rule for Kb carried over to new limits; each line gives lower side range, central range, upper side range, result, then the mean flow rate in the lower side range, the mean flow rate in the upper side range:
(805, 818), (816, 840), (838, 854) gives 0.042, 554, 538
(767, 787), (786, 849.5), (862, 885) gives -0.237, 441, 401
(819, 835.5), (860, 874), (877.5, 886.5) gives 0.150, 518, 401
